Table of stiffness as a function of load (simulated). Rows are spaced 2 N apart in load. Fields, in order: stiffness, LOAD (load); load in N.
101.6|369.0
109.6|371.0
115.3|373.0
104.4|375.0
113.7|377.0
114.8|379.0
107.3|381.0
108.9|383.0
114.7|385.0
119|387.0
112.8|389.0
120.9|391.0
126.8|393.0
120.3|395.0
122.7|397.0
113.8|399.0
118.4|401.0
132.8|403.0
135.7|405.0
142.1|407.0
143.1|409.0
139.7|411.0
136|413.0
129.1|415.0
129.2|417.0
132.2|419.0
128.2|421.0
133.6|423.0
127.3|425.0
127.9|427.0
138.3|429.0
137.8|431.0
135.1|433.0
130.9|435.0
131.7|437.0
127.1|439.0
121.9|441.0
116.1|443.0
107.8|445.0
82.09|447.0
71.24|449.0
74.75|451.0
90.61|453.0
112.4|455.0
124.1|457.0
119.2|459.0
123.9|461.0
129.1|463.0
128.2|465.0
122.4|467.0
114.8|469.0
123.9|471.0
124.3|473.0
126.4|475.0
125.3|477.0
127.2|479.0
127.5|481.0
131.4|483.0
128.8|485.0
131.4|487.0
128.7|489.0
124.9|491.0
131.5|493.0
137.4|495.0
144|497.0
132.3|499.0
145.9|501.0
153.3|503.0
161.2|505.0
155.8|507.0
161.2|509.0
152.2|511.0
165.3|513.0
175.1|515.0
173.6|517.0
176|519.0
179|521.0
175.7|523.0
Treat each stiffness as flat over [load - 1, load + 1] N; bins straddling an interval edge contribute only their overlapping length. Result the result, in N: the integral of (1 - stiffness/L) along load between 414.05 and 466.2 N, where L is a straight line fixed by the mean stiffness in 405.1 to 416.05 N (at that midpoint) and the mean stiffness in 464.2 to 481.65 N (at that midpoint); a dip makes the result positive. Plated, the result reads 4.7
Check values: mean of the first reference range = 138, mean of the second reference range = 124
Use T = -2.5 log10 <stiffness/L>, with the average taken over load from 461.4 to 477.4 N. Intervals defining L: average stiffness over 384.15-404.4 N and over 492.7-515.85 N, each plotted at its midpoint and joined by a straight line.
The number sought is 0.144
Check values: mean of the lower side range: 121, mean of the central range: 124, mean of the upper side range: 152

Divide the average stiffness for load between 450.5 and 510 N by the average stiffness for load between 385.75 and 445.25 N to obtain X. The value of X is 1.01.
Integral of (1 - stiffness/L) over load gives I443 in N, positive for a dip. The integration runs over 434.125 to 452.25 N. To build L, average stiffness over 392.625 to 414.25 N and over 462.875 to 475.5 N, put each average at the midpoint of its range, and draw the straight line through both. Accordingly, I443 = 2.83 N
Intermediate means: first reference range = 130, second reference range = 124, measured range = 107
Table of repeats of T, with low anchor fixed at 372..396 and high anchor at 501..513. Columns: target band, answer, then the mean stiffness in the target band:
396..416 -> -0.08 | 131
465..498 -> 0.16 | 128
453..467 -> 0.17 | 120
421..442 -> 0.00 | 131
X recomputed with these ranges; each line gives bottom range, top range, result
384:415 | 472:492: 1.01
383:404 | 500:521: 1.36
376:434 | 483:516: 1.15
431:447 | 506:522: 1.36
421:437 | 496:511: 1.14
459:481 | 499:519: 1.28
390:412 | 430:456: 0.86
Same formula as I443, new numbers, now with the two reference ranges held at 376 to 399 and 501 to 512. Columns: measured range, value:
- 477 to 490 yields 1.7 N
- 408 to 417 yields -0.8 N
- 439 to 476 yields 7.3 N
